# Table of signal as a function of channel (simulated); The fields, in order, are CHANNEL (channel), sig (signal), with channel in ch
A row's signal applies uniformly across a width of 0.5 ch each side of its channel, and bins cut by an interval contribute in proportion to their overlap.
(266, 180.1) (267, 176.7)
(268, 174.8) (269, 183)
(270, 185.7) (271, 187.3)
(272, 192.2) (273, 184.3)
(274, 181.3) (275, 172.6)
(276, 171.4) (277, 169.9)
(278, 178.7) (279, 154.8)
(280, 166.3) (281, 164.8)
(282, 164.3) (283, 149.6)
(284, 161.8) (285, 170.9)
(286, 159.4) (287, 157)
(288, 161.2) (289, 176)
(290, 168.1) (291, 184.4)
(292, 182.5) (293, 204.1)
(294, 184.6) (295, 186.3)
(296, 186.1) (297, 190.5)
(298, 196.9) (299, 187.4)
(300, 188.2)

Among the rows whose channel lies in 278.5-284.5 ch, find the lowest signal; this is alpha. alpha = 149.6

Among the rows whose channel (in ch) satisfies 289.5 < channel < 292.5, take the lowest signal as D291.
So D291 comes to 168.1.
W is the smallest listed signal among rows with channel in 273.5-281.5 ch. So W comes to 154.8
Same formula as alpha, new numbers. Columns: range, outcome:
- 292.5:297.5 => 184.6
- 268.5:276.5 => 171.4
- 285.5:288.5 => 157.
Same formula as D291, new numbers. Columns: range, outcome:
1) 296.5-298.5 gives 190.5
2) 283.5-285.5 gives 161.8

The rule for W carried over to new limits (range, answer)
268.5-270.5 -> 183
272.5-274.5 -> 181.3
